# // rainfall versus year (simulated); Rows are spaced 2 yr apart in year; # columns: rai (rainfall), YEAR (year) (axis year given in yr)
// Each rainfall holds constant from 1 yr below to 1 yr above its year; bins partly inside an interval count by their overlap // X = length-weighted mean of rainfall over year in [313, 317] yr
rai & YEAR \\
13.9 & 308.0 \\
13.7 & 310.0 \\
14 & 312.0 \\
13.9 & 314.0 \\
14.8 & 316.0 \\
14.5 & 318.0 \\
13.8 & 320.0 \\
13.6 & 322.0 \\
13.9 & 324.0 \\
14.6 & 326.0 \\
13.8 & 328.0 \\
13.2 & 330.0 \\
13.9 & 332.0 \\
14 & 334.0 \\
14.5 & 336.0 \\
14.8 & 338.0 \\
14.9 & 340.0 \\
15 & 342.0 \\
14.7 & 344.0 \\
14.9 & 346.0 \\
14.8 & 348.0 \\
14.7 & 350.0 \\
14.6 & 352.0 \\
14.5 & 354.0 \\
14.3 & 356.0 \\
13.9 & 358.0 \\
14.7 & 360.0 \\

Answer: 14.4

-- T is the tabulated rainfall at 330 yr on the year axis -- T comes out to 13.2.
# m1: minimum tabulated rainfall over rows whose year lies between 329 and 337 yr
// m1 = 13.2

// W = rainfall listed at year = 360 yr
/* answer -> 14.7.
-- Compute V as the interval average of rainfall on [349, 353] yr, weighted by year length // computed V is 14.6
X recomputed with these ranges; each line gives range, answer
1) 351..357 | 14.5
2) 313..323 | 14.1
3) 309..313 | 13.8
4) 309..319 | 14.2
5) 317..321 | 14.2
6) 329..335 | 13.7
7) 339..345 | 14.9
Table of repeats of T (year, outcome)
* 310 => 13.7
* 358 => 13.9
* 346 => 14.9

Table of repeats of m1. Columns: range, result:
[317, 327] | 13.6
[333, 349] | 14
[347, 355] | 14.5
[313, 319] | 13.9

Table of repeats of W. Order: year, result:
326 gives 14.6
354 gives 14.5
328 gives 13.8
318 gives 14.5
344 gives 14.7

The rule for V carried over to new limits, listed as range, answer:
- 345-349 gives 14.9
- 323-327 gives 14.2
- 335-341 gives 14.7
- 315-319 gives 14.7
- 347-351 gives 14.8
